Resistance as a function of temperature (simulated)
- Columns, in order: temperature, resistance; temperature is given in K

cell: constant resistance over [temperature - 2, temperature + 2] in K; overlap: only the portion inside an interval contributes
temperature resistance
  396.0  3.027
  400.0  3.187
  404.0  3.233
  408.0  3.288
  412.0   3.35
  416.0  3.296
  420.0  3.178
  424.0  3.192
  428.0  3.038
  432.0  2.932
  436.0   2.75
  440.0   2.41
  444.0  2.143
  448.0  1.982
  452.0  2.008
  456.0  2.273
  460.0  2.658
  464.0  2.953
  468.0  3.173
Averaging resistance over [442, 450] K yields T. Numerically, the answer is 2.06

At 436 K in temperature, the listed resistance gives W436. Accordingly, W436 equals 2.75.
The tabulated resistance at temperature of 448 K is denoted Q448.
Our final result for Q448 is 1.982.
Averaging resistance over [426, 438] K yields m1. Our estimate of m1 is 2.91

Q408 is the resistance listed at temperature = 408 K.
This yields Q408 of 3.288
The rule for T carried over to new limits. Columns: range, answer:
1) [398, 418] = 3.27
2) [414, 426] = 3.22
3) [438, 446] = 2.28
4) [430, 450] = 2.44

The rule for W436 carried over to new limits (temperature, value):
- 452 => 2.008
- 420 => 3.178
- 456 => 2.273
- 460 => 2.658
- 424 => 3.192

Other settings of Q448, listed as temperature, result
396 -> 3.027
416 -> 3.296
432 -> 2.932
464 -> 2.953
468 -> 3.173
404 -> 3.233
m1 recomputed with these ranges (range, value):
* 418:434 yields 3.08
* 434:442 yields 2.58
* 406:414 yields 3.32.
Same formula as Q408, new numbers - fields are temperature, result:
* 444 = 2.143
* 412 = 3.35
